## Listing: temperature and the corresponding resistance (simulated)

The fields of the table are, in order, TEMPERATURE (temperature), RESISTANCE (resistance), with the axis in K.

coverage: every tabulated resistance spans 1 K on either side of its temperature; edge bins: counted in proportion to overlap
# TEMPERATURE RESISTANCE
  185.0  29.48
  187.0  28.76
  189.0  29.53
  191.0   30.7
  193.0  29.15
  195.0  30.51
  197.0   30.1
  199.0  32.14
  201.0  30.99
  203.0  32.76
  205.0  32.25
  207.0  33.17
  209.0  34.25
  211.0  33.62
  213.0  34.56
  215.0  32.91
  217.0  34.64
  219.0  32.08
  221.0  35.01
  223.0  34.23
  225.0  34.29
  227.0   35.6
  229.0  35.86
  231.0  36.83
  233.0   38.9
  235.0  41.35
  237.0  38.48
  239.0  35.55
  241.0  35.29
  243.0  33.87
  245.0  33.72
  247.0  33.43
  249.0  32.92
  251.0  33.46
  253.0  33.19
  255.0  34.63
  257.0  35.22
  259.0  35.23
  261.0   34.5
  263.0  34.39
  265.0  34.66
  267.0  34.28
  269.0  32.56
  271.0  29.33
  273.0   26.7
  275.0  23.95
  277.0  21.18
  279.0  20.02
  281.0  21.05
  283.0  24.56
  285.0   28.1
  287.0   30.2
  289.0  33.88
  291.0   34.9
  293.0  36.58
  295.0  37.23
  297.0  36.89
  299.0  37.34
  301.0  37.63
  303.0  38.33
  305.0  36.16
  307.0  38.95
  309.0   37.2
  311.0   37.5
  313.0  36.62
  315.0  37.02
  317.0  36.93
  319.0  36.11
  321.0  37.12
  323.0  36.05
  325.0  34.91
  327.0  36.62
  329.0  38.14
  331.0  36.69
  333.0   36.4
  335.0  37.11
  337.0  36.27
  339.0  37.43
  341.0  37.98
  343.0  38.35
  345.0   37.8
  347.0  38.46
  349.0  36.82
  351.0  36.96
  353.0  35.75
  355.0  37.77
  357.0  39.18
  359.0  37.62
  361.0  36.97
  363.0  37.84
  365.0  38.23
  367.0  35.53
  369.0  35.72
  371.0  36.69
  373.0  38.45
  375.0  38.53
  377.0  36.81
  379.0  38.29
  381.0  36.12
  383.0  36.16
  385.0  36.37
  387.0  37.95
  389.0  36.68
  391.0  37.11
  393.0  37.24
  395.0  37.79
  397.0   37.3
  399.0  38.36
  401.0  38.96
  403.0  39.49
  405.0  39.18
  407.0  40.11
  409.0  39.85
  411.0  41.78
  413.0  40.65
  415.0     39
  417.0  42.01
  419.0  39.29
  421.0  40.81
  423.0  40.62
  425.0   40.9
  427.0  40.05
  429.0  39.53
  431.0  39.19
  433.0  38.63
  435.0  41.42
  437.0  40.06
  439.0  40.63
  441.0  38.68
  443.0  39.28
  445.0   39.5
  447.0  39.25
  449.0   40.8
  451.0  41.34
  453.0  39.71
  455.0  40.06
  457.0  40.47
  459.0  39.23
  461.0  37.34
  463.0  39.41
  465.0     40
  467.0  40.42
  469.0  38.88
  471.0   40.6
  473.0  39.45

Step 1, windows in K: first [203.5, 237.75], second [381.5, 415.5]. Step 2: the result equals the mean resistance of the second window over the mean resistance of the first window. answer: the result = 1.09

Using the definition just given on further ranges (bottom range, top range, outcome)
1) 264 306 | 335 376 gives 1.20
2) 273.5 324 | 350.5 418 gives 1.15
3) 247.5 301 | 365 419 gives 1.21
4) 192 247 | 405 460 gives 1.17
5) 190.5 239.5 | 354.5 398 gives 1.10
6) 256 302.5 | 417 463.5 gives 1.27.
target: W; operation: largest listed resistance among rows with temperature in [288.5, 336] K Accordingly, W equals 38.95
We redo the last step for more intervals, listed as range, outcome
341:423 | 42.01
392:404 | 39.49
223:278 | 41.35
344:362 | 39.18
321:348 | 38.46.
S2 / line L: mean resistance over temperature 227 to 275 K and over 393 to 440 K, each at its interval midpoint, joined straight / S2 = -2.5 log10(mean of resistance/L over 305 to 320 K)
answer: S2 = -0.02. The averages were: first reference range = 34.3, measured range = 37.1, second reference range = 39.8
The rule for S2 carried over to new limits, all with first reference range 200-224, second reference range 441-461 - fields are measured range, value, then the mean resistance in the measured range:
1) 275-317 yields 0.086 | 32.9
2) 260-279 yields 0.177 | 29.6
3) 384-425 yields -0.015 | 39.1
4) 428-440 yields -0.016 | 39.9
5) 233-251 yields -0.046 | 35.6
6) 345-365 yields -0.010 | 37.5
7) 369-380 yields 0.004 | 37.6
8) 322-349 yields -0.012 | 37.1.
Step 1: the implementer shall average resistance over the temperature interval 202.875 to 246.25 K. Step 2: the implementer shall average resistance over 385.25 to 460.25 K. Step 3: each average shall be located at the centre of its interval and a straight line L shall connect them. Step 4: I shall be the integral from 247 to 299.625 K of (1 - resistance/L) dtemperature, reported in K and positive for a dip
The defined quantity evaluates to 6.8 K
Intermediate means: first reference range 35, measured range 31.4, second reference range 39.5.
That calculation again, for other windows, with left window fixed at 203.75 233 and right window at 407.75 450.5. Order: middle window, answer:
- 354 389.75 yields 1.18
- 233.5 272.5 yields 0.91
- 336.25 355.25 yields 0.24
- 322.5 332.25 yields 0.22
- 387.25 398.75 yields 0.52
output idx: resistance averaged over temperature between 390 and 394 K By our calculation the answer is 37.2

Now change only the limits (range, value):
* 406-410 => 40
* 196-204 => 31.5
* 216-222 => 33.9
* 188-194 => 29.8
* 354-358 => 38.5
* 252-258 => 34.3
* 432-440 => 40.2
